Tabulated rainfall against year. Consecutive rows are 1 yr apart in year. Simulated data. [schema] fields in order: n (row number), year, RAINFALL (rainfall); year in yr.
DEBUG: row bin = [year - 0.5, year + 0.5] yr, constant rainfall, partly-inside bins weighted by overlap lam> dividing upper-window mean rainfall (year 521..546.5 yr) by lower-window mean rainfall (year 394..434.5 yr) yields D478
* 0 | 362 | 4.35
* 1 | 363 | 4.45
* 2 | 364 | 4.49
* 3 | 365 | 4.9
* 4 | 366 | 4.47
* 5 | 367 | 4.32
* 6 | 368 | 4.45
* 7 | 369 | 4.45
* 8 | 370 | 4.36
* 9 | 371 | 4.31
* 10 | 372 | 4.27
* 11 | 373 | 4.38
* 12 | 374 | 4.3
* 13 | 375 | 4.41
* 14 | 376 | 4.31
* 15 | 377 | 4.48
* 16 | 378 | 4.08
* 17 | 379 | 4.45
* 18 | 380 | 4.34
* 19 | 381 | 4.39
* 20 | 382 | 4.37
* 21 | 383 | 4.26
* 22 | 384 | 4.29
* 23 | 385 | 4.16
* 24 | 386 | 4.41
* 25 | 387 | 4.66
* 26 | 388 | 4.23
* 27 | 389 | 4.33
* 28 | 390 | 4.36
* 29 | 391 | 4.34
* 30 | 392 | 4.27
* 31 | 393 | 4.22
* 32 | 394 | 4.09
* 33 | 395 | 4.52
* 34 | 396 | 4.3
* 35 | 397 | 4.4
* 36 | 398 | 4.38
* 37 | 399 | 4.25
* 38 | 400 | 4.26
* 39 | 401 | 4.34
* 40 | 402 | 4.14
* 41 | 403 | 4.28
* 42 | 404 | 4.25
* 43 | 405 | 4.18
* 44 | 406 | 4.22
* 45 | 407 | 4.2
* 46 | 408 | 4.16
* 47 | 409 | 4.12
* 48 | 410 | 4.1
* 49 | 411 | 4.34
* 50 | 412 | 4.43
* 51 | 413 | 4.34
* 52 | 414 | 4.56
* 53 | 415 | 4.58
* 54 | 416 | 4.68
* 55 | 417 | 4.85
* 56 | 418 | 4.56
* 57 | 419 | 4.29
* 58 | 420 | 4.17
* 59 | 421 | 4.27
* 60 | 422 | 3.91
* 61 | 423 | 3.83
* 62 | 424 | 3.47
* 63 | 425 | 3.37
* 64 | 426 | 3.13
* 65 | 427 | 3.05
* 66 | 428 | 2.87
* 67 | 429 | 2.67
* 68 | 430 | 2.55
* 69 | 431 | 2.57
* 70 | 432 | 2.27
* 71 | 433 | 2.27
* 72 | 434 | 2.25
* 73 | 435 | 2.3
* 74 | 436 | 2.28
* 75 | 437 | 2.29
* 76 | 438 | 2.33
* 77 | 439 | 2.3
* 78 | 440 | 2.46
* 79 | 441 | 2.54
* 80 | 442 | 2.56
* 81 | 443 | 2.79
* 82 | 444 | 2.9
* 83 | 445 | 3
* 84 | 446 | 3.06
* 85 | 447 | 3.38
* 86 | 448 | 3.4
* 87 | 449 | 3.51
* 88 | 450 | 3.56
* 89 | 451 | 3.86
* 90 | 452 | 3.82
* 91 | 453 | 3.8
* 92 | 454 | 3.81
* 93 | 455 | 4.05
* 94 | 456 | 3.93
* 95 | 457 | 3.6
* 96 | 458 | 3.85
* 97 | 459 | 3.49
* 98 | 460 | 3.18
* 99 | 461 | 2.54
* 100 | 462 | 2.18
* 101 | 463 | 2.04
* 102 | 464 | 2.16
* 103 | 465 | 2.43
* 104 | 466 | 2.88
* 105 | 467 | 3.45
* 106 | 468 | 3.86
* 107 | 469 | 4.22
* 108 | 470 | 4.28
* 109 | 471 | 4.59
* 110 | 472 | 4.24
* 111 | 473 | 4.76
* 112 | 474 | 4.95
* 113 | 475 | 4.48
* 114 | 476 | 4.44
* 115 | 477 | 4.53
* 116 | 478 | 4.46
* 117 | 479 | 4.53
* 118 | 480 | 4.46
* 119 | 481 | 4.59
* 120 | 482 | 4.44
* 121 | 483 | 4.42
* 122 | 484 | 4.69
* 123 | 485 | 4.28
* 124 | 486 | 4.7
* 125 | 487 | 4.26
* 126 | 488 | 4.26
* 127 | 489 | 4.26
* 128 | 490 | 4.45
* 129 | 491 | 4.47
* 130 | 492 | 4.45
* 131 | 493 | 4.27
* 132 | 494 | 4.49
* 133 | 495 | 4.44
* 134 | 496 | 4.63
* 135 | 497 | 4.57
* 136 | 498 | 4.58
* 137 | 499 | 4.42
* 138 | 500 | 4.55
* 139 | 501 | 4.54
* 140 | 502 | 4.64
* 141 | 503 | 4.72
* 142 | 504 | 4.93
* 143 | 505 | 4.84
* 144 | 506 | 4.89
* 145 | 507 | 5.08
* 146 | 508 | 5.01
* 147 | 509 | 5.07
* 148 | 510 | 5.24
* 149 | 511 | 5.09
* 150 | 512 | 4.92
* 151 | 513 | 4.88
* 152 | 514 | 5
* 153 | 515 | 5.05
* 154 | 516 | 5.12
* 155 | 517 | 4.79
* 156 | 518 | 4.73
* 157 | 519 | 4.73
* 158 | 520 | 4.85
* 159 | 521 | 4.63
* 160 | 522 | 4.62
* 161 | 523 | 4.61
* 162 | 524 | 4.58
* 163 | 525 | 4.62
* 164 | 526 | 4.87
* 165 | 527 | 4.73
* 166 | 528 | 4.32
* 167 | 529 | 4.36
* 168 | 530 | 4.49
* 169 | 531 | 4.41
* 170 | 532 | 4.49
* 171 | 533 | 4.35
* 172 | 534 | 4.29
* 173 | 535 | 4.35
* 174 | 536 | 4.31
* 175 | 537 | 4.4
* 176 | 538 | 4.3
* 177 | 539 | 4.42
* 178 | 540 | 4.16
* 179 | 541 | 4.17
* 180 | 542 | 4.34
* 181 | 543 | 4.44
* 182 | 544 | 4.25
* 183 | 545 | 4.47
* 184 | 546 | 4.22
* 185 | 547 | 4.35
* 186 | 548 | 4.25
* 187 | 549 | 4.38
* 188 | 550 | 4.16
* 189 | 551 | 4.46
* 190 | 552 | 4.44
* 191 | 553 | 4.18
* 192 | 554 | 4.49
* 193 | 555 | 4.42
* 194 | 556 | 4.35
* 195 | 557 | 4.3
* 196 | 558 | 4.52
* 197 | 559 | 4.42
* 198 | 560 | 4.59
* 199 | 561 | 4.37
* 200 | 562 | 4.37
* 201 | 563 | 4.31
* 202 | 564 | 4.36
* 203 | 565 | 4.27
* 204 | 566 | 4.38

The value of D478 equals 1.14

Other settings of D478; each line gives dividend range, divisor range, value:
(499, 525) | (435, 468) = 1.59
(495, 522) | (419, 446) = 1.67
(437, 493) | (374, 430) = 0.89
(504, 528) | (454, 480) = 1.30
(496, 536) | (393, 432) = 1.18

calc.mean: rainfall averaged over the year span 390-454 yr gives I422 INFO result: 3.63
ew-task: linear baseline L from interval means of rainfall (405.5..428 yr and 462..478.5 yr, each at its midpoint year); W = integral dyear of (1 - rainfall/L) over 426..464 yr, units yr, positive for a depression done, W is 9.6 yr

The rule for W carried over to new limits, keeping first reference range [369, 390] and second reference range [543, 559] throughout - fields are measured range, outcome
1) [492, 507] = -0.9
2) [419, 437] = 5.5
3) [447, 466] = 4.7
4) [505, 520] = -2.1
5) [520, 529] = -0.6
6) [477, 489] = -0.3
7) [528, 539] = -0.1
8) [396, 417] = 0.1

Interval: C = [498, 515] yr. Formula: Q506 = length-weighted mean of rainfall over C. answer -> 4.86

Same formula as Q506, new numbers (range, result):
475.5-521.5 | 4.66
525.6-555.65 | 4.37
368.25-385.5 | 4.33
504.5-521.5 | 4.94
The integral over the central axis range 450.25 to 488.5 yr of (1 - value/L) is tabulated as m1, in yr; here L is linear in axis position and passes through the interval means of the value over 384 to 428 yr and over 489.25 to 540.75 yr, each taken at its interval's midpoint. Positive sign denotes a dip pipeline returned 4.7 yr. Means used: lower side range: 4.19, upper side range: 4.64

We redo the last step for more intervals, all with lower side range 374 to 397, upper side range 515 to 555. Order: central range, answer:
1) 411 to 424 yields 0.1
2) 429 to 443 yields 6.3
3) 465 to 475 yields 0.8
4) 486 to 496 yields 0.1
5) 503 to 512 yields -1.1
